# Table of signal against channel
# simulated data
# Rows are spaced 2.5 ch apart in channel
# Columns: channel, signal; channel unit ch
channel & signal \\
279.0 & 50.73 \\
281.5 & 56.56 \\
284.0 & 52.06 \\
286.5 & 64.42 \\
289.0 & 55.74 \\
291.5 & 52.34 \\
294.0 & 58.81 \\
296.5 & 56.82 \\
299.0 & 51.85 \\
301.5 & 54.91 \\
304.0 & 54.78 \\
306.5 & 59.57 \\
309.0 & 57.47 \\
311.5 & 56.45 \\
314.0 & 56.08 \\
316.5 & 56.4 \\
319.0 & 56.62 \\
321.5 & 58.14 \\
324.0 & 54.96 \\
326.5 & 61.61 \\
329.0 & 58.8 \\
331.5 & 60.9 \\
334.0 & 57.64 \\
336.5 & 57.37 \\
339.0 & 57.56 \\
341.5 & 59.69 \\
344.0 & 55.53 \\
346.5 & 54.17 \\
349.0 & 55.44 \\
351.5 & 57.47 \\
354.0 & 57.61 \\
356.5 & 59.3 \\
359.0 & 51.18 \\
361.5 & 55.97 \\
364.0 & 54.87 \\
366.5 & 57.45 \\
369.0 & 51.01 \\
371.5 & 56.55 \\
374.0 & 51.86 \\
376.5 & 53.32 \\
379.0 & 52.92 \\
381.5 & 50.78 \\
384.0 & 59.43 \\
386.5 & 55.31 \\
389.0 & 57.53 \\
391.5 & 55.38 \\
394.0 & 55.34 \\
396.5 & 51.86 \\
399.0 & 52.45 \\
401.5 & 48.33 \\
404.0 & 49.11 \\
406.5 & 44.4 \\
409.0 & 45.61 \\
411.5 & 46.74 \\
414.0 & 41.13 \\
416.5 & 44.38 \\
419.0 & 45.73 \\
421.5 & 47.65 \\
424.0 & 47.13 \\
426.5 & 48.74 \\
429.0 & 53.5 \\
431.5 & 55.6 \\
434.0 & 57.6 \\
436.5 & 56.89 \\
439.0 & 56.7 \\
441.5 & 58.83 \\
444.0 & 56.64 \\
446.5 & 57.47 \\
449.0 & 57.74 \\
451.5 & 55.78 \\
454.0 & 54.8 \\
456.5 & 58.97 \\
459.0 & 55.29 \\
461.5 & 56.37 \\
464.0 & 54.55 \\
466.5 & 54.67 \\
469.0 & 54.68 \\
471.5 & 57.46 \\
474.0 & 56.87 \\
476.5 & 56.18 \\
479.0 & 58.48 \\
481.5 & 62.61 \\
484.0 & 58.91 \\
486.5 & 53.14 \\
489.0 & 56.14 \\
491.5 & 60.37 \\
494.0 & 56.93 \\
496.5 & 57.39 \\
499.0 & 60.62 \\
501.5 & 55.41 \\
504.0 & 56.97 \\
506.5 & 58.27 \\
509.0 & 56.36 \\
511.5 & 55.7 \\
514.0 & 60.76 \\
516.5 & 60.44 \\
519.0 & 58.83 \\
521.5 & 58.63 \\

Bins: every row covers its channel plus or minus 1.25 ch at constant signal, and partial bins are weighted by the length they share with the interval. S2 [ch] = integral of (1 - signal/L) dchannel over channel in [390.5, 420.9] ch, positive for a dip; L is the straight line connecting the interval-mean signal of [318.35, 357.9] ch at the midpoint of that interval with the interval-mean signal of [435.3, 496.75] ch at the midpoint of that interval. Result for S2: 4.8 ch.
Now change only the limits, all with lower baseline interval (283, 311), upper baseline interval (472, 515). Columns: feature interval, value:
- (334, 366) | 0.1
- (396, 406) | 1.3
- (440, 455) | 0.1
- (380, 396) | 0.4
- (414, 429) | 2.7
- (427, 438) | 0.4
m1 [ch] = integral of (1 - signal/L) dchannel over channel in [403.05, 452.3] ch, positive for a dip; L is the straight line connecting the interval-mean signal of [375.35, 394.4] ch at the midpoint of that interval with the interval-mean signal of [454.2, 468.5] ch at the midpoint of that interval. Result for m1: 3.7 ch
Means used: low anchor 55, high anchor 55.8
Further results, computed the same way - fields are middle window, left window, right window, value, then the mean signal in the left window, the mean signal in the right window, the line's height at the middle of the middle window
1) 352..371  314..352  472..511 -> 0.7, 57.4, 57.6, 57.5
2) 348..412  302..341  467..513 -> 4.6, 57.6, 57.3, 57.5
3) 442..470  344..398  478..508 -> 0.4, 55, 57.9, 57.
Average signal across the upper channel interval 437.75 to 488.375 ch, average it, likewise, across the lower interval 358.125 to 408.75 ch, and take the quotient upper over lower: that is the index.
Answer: 1.07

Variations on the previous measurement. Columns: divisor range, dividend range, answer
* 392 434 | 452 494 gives 1.16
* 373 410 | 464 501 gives 1.10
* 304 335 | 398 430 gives 0.82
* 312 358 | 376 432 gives 0.88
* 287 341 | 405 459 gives 0.91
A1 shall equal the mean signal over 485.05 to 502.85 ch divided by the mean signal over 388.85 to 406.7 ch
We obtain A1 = 1.10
